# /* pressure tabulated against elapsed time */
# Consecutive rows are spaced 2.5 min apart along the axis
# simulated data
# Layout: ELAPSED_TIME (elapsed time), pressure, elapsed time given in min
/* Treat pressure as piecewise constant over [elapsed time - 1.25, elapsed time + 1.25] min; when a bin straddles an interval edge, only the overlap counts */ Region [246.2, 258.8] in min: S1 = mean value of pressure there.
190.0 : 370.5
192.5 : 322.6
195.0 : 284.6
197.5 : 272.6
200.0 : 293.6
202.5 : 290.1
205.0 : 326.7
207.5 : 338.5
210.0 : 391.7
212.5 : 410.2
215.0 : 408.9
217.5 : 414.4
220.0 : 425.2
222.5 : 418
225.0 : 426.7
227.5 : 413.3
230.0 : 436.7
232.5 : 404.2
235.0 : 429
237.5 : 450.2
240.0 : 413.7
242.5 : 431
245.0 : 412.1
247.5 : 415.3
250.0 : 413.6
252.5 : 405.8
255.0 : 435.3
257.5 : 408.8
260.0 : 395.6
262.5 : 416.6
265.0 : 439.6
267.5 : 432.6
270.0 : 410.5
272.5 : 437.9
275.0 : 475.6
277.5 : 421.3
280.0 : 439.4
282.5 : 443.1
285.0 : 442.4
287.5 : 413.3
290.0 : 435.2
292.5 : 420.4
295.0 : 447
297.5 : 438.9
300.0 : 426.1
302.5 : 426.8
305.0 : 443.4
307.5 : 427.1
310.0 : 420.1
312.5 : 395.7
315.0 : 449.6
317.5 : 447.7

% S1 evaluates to 416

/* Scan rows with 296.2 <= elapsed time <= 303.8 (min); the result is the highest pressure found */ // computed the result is 438.9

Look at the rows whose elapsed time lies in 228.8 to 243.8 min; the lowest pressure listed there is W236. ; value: 404.2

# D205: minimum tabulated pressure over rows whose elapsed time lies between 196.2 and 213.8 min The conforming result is 272.6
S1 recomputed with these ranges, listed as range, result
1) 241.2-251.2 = 418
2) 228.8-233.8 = 420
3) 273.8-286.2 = 444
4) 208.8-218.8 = 406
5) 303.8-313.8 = 422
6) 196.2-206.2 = 296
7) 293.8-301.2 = 437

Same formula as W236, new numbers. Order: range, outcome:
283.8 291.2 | 413.3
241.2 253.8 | 405.8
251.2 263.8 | 395.6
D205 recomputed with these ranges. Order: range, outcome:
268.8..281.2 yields 410.5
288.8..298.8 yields 420.4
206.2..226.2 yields 338.5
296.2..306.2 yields 426.1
